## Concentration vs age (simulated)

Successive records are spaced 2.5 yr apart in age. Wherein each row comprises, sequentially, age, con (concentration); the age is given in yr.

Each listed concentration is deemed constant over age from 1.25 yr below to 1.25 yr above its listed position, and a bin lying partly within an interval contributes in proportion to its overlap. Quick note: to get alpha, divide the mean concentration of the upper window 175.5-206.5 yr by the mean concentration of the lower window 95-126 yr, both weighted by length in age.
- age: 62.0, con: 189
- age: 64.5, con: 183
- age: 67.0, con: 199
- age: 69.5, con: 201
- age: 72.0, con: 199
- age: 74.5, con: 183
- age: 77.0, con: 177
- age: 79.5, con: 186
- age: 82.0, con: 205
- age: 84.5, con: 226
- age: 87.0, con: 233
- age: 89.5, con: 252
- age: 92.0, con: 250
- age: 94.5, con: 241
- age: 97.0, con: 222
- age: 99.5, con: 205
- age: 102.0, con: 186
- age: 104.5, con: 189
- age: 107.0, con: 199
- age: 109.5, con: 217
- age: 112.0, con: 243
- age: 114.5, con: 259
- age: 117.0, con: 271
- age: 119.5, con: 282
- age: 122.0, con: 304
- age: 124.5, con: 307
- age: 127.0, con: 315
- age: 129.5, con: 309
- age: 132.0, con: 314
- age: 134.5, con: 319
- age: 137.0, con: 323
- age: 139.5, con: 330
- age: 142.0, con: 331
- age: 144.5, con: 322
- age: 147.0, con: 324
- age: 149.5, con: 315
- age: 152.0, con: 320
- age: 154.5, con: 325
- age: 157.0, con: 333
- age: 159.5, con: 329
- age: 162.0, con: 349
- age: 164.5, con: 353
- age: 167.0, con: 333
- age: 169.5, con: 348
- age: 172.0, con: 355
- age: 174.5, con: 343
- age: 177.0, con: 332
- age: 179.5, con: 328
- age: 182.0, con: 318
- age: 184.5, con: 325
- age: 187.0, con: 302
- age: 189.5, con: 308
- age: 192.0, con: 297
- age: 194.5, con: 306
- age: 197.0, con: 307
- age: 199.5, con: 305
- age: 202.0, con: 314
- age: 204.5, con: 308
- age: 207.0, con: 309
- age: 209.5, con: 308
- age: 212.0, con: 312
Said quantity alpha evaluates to 1.3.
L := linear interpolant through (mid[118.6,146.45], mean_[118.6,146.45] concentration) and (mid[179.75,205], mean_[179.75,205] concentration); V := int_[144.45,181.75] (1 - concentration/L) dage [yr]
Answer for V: -2.6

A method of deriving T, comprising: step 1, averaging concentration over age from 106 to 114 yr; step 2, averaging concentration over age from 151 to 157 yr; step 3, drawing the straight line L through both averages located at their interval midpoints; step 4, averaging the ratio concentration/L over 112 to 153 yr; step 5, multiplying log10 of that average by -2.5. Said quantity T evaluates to -0.12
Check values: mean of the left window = 224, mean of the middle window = 307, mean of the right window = 325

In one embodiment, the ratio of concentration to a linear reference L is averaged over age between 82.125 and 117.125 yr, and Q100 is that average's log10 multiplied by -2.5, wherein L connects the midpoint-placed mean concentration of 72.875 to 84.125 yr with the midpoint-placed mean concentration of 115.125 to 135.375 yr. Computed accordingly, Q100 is 0.06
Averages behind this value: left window 191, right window 301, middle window 226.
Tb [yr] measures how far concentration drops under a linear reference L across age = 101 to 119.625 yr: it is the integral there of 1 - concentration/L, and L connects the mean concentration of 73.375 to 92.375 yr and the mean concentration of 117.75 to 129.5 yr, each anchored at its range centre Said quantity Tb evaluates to 3.1 yr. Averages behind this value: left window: 213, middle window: 228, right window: 301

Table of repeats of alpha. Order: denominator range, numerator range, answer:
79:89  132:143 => 1.49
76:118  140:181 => 1.51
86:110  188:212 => 1.40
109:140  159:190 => 1.14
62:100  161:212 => 1.53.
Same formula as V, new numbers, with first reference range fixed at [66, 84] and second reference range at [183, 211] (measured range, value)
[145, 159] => -3.0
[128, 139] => -3.0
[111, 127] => -3.1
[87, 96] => -1.5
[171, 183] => -1.9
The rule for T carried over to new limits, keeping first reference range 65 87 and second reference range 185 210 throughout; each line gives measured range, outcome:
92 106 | 0.03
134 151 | -0.25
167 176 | -0.22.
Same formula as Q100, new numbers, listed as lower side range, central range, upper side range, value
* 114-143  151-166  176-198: -0.08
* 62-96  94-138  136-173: 0.04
